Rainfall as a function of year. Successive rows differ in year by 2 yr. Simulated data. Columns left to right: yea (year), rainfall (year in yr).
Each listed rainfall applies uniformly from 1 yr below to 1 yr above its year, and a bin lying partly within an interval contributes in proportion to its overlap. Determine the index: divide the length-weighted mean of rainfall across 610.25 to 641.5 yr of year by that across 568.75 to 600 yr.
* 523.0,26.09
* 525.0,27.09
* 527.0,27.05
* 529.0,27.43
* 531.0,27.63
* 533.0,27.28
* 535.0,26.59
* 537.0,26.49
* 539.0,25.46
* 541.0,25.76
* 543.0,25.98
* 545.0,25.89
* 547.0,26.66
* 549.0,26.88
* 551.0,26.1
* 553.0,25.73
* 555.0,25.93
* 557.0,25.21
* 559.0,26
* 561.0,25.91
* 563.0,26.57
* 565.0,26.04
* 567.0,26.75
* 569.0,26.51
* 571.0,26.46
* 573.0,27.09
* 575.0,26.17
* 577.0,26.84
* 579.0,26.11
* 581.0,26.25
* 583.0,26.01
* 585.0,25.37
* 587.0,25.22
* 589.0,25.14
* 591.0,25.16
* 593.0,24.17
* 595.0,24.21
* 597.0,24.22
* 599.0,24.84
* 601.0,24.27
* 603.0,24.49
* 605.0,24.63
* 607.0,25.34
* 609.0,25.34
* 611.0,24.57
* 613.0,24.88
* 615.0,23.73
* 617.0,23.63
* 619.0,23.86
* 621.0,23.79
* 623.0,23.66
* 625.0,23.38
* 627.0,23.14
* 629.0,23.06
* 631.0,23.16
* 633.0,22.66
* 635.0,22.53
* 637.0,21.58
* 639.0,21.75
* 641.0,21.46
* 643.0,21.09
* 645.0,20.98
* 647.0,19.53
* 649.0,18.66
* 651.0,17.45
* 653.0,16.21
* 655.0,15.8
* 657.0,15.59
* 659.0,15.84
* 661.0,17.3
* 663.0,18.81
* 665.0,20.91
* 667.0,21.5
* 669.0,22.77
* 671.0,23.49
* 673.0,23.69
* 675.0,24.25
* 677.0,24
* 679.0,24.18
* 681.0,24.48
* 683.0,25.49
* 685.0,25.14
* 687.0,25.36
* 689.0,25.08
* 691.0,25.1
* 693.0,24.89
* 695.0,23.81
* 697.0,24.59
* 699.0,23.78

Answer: 0.9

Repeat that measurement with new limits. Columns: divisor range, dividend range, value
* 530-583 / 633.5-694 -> 0.82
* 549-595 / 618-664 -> 0.79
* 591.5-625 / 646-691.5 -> 0.87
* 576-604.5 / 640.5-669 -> 0.75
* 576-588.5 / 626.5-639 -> 0.87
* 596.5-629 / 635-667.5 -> 0.79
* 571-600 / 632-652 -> 0.81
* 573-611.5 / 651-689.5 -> 0.85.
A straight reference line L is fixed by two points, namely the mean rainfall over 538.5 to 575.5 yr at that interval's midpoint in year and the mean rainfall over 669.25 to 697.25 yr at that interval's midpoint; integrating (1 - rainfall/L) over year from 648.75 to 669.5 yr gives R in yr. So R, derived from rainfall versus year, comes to 5.6 yr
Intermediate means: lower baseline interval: 26.2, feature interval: 18.1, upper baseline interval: 24.5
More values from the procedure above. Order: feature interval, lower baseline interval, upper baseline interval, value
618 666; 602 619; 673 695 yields 8.0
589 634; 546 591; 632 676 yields -2.0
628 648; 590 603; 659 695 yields 1.7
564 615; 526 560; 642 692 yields -2.0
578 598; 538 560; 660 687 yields -0.2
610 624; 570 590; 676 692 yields 0.9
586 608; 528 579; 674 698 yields 1.0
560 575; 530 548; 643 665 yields -1.3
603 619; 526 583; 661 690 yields 0.3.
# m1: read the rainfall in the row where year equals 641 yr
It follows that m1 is 21.46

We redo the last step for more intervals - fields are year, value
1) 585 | 25.37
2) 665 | 20.91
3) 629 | 23.06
